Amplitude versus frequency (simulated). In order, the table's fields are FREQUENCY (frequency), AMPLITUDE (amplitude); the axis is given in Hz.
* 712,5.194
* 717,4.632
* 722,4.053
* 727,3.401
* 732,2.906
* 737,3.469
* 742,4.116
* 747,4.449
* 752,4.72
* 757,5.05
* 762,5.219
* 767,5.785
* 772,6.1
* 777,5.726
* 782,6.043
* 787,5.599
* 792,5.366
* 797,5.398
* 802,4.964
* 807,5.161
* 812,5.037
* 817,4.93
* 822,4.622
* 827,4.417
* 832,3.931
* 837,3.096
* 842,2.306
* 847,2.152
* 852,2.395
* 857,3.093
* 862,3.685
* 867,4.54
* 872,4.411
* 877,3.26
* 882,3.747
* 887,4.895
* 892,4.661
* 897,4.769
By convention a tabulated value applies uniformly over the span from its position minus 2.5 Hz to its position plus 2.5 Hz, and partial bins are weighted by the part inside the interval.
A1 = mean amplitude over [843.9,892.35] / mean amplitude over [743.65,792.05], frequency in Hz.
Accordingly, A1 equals 0.67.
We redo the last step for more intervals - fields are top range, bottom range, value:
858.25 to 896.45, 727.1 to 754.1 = 1.08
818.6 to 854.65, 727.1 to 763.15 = 0.79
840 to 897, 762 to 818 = 0.66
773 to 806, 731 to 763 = 1.29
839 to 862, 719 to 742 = 0.74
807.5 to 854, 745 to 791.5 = 0.69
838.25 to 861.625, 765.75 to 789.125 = 0.45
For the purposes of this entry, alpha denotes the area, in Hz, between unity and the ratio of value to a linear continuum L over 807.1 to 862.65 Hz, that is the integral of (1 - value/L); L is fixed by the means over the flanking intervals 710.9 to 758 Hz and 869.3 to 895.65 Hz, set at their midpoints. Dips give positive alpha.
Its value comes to 6.9 Hz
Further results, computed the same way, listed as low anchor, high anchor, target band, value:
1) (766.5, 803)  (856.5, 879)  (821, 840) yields 3.08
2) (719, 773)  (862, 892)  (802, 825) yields -3.37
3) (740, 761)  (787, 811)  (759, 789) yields -4.86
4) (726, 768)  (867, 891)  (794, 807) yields -2.82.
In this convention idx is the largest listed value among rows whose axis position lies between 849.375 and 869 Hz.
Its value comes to 4.54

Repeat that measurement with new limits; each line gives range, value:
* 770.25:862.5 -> 6.1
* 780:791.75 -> 6.043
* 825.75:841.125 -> 4.417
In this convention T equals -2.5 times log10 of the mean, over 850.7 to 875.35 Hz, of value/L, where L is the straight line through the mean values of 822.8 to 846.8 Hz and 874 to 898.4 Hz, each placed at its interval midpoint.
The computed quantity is 0.06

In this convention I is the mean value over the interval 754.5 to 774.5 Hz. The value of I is 5.54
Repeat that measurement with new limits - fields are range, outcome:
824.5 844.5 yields 3.44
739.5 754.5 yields 4.43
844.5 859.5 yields 2.55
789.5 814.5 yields 5.19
